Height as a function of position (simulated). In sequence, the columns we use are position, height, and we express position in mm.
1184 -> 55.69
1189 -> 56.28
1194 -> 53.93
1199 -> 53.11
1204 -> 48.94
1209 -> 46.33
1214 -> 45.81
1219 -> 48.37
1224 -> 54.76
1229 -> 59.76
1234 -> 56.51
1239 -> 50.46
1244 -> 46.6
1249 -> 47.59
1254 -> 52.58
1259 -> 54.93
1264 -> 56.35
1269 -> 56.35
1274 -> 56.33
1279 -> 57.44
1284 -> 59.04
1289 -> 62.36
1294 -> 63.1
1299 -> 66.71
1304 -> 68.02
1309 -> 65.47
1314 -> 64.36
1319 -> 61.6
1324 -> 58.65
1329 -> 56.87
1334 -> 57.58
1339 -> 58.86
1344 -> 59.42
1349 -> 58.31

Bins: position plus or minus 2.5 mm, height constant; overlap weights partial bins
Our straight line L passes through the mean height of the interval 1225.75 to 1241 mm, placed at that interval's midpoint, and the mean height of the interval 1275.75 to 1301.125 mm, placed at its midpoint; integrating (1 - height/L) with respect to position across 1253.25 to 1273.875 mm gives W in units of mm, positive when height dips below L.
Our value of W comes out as 1.2 mm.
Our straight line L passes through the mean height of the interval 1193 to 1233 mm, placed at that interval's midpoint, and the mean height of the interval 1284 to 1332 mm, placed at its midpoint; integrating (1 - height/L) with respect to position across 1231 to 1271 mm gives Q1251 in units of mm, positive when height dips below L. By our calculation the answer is 2.3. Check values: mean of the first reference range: 51.5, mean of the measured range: 52.7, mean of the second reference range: 62.8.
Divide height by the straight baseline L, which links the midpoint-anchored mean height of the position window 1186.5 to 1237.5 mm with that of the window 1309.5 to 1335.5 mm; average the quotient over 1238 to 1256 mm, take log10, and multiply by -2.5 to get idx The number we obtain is 0.120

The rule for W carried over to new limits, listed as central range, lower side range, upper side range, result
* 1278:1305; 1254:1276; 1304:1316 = -0.6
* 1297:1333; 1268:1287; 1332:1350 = -2.9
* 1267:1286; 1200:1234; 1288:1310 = 1.3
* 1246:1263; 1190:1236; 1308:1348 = 0.9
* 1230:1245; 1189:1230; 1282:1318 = 0.7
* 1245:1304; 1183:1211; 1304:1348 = -0.3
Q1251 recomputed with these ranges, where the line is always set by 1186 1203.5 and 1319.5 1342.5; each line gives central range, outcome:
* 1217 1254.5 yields 2.1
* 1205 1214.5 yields 1.4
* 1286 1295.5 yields -0.9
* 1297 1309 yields -2.0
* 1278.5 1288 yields -0.4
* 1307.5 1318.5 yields -1.2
